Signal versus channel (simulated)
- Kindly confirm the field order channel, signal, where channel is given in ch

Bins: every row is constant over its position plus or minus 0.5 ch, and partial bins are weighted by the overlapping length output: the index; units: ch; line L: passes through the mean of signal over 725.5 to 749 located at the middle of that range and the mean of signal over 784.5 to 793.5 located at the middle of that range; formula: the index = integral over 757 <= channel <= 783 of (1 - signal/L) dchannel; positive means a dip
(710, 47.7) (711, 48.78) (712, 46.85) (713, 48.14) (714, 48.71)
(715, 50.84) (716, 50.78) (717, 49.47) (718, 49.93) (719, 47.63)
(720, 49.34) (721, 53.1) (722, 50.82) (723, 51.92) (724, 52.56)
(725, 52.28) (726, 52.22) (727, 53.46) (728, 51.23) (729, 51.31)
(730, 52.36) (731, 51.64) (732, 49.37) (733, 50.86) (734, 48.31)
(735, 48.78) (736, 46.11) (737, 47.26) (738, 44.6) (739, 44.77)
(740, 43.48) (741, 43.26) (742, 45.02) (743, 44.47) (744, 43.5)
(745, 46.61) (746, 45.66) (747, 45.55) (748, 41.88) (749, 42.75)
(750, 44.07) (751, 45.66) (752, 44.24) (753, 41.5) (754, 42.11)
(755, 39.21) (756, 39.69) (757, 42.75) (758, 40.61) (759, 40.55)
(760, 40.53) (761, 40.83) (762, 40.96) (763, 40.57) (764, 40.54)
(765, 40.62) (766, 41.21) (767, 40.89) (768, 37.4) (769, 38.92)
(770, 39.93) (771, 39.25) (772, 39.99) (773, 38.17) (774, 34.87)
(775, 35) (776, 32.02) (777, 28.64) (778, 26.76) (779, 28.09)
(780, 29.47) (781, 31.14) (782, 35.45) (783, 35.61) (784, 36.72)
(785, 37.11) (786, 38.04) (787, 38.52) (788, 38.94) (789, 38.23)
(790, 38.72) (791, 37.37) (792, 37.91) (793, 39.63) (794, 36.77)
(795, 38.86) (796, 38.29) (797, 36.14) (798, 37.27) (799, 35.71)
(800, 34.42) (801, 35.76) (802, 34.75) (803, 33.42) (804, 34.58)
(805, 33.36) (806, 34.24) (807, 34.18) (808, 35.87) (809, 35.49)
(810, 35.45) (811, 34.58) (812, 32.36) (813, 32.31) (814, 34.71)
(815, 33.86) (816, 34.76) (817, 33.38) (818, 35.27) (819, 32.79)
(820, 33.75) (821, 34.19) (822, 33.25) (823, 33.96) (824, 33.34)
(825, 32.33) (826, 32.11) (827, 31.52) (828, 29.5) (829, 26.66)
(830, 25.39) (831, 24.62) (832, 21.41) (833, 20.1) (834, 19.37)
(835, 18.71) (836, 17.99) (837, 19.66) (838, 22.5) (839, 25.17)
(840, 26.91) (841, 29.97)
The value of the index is 2.9 ch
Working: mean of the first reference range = 47.4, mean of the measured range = 37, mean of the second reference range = 38.3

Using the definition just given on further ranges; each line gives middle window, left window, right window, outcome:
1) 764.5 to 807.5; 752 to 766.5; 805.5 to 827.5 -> 1.7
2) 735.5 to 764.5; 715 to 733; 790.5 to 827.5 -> 1.9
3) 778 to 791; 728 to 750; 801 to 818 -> 1.1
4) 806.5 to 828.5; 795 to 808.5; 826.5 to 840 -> -3.3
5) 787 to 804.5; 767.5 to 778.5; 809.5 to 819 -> -1.1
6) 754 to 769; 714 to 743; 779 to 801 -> 0.7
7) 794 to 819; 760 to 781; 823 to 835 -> -3.5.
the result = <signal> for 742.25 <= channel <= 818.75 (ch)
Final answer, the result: 37.7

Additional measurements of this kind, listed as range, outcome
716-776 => 44.7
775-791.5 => 34.4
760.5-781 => 36.6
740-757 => 43.4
